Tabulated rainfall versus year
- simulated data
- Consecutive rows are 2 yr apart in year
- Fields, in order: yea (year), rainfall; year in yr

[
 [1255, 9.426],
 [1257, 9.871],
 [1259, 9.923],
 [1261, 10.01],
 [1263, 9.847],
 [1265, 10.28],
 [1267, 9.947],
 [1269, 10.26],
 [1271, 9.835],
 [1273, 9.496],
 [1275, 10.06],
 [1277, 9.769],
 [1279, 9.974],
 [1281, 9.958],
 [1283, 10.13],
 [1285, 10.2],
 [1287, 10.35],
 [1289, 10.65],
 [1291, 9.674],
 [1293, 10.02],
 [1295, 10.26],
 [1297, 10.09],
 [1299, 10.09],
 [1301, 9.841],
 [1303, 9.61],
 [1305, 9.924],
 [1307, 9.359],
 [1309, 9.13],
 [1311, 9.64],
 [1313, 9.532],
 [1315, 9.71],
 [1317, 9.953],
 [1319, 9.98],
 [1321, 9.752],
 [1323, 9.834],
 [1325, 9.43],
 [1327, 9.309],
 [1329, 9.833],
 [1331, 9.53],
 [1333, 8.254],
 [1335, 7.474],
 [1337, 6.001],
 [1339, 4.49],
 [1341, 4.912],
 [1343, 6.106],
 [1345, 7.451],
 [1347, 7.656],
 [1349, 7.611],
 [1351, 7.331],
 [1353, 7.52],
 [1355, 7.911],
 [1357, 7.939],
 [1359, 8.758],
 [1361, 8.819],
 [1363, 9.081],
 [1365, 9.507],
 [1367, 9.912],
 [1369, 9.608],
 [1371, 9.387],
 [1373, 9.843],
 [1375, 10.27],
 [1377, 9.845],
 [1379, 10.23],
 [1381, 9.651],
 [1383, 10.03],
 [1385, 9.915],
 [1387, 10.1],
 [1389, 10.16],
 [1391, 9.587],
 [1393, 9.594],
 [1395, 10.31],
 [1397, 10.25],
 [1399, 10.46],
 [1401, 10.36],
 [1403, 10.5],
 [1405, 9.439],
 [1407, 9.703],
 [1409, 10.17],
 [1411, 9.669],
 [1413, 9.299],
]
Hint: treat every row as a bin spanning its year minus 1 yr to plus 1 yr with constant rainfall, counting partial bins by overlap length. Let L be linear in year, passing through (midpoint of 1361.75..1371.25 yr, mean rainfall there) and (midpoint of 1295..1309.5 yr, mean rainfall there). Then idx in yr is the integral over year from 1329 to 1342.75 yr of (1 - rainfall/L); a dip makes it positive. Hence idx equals 3.8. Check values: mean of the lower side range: 9.78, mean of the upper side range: 9.49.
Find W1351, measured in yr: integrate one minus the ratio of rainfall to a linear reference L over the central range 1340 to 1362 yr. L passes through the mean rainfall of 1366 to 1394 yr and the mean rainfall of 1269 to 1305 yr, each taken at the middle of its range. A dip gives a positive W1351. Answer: 5.4 yr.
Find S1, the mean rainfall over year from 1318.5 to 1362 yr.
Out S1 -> 7.97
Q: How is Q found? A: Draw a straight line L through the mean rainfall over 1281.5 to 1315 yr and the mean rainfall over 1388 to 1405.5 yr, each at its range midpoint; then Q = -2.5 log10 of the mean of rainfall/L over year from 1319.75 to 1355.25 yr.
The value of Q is 0.27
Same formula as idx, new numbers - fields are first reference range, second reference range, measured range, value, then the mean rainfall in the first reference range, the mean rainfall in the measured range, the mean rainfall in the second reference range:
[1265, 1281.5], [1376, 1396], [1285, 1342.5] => 4.5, 9.93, 9.16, 9.94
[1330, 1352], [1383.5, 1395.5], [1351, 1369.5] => -1.2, 6.98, 8.68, 9.93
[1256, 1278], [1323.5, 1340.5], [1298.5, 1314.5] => -1.6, 9.94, 9.63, 8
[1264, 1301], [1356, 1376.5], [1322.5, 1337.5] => 1.4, 10.1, 8.76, 9.33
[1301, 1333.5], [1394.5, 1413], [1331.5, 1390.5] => 8.0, 9.58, 8.49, 10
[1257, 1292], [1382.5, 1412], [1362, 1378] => 0.5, 10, 9.68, 10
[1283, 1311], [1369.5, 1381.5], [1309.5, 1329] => 0.5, 9.93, 9.68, 9.87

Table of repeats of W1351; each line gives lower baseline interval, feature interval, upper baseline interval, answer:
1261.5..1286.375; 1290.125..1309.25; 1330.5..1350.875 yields -2.2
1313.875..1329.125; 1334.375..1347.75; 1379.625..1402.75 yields 4.9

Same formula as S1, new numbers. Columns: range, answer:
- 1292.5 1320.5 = 9.79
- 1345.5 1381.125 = 8.9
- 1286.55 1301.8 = 10.1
